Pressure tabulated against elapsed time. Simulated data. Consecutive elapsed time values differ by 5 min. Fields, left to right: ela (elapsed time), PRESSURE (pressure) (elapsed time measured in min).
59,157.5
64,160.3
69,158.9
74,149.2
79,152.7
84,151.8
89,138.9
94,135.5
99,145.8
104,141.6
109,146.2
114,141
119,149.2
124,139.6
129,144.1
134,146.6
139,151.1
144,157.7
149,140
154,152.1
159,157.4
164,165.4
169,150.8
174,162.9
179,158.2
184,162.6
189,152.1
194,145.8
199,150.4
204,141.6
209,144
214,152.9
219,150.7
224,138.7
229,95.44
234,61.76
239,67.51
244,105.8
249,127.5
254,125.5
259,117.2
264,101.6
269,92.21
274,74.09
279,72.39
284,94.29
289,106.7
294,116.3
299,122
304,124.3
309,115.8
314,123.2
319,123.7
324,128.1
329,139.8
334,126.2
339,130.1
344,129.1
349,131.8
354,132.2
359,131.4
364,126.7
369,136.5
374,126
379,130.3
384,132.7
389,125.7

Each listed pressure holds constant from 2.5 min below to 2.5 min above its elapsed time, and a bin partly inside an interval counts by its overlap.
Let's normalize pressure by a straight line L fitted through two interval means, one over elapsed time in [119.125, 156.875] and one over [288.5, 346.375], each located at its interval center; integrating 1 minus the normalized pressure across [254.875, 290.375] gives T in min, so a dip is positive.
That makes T 9.6 min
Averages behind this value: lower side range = 148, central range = 95.1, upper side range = 124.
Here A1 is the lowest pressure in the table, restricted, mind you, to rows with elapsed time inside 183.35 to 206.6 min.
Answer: 141.6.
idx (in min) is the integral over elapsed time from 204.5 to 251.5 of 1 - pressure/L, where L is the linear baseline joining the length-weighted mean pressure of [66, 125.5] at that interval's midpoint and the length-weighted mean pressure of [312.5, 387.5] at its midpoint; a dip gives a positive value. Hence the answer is 7.05 min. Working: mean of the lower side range 146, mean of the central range 117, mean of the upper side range 130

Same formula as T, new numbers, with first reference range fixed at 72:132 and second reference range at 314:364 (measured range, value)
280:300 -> 4.02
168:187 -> -2.61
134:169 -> -2.90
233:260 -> 6.64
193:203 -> -0.64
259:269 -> 2.33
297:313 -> 1.33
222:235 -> 3.36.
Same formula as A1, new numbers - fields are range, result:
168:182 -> 150.8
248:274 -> 74.09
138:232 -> 95.44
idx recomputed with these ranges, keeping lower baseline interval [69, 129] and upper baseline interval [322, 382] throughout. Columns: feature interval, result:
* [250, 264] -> 1.8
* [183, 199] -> -1.4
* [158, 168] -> -1.3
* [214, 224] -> -0.7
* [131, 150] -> -0.9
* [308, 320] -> 1.1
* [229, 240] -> 5.3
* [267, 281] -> 5.8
